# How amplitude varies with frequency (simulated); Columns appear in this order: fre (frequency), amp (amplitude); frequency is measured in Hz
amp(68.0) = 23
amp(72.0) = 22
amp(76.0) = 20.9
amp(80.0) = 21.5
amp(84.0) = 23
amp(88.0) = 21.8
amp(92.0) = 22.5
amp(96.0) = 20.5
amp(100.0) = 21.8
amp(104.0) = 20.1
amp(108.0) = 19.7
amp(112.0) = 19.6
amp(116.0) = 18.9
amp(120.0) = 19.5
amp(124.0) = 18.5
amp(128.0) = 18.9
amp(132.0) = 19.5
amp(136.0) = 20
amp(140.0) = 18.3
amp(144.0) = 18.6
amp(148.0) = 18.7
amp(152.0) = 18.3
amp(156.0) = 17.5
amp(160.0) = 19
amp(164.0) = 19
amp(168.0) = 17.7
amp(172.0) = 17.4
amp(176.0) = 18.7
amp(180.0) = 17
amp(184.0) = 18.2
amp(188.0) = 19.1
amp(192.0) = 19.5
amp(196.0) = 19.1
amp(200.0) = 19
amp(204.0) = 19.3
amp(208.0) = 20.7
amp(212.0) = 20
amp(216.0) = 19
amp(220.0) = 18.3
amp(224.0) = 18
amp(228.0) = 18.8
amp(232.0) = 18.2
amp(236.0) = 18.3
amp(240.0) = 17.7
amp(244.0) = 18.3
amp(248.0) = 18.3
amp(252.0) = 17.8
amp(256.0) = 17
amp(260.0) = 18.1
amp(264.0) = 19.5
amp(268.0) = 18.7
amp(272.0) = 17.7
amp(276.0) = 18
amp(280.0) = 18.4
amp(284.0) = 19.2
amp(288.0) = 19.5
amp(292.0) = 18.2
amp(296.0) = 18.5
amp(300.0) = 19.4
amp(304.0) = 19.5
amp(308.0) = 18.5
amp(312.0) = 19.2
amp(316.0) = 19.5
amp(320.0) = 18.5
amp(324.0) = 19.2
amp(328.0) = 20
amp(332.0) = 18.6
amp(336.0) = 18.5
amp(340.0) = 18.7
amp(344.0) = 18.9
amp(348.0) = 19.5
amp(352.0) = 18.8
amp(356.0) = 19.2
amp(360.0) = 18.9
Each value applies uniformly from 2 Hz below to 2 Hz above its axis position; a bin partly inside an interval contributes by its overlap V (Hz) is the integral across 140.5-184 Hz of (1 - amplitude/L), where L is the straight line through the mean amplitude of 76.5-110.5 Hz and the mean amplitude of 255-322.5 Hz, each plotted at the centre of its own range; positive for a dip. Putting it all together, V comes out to 4.7 Hz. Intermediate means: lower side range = 21.3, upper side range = 18.7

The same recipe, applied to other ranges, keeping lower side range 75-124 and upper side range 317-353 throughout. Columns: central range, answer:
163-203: 3.2 Hz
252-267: 1.0 Hz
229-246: 1.3 Hz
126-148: 1.5 Hz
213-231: 1.1 Hz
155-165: 0.9 Hz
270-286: 0.9 Hz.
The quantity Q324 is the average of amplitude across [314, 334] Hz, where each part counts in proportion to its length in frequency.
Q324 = 19.2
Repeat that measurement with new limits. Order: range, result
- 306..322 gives 18.9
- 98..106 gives 21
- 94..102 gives 21.1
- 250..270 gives 18.2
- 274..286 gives 18.5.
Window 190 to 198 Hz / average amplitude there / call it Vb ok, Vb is 19.3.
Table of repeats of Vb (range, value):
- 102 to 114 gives 19.8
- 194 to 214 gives 19.6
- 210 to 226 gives 18.8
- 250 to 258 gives 17.4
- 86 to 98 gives 21.6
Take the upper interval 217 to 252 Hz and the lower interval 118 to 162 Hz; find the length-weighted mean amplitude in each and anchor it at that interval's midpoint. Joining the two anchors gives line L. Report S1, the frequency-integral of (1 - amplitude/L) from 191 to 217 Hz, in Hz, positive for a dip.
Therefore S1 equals -1.58 Hz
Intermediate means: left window 18.8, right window 18.2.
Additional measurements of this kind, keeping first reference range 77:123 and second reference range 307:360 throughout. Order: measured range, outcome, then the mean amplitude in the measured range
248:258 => 1.0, 17.6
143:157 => 1.4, 18.3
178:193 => 1.3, 18.4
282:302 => 0.4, 19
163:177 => 1.5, 18.1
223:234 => 0.8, 18.4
